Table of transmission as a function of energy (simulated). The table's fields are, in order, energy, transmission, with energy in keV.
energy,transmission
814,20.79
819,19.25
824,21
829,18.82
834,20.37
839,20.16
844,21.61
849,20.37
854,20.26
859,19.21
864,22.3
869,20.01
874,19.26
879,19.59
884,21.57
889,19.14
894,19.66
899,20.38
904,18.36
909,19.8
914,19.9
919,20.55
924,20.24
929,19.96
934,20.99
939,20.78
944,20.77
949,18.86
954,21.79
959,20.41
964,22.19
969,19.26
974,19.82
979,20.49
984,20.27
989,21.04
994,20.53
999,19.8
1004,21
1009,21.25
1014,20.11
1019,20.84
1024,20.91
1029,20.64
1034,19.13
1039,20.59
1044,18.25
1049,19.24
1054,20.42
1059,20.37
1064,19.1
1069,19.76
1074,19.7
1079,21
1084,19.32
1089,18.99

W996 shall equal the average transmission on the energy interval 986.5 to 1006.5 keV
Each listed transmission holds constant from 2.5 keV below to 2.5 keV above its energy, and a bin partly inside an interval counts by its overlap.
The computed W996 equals 20.6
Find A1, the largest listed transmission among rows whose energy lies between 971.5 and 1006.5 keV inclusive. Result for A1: 21.04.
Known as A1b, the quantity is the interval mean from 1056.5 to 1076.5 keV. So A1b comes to 19.7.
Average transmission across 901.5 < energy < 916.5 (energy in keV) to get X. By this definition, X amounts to 19.4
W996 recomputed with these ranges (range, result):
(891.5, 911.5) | 19.6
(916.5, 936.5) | 20.4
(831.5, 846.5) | 20.7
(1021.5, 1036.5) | 20.2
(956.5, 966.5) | 21.3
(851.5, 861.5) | 19.7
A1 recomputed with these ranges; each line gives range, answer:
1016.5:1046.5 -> 20.91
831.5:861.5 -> 21.61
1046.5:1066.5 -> 20.42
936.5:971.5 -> 22.19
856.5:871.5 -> 22.3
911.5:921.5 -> 20.55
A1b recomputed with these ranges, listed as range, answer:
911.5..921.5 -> 20.2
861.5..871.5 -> 21.2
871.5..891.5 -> 19.9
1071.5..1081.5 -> 20.4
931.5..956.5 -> 20.6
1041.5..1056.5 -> 19.3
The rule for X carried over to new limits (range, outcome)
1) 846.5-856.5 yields 20.3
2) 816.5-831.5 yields 19.7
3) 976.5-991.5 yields 20.6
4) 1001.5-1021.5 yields 20.8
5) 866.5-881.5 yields 19.6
